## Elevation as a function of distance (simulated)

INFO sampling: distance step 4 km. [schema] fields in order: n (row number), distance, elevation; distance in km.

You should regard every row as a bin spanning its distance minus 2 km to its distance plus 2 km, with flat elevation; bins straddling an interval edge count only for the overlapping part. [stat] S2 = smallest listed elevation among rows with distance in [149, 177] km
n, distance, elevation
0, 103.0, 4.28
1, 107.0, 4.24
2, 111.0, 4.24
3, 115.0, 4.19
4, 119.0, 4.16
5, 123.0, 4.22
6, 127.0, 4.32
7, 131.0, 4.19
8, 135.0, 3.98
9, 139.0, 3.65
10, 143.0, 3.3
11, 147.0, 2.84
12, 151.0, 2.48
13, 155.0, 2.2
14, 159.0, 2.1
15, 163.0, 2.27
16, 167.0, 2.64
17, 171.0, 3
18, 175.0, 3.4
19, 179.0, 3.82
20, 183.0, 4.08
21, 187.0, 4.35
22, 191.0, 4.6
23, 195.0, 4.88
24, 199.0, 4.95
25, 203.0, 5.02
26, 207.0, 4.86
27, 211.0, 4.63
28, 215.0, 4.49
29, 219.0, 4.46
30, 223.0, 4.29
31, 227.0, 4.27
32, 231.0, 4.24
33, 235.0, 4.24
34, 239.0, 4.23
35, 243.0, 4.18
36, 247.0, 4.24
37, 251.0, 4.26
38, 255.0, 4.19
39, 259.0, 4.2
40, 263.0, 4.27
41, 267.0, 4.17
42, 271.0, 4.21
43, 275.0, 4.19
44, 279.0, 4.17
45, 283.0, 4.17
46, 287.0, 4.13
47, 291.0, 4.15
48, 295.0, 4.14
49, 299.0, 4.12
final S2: 2.1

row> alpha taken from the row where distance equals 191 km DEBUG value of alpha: 4.6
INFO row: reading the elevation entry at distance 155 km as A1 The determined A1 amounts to 2.2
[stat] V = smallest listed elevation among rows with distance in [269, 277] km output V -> 4.19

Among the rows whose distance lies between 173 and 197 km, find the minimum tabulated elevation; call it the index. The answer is 3.4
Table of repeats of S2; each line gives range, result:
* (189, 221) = 4.46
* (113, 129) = 4.16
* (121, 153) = 2.48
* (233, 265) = 4.18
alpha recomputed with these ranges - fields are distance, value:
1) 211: 4.63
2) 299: 4.12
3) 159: 2.1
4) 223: 4.29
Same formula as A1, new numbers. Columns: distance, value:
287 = 4.13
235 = 4.24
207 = 4.86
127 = 4.32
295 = 4.14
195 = 4.88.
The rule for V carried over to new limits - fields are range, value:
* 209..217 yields 4.49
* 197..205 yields 4.95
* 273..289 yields 4.13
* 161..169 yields 2.27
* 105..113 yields 4.24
